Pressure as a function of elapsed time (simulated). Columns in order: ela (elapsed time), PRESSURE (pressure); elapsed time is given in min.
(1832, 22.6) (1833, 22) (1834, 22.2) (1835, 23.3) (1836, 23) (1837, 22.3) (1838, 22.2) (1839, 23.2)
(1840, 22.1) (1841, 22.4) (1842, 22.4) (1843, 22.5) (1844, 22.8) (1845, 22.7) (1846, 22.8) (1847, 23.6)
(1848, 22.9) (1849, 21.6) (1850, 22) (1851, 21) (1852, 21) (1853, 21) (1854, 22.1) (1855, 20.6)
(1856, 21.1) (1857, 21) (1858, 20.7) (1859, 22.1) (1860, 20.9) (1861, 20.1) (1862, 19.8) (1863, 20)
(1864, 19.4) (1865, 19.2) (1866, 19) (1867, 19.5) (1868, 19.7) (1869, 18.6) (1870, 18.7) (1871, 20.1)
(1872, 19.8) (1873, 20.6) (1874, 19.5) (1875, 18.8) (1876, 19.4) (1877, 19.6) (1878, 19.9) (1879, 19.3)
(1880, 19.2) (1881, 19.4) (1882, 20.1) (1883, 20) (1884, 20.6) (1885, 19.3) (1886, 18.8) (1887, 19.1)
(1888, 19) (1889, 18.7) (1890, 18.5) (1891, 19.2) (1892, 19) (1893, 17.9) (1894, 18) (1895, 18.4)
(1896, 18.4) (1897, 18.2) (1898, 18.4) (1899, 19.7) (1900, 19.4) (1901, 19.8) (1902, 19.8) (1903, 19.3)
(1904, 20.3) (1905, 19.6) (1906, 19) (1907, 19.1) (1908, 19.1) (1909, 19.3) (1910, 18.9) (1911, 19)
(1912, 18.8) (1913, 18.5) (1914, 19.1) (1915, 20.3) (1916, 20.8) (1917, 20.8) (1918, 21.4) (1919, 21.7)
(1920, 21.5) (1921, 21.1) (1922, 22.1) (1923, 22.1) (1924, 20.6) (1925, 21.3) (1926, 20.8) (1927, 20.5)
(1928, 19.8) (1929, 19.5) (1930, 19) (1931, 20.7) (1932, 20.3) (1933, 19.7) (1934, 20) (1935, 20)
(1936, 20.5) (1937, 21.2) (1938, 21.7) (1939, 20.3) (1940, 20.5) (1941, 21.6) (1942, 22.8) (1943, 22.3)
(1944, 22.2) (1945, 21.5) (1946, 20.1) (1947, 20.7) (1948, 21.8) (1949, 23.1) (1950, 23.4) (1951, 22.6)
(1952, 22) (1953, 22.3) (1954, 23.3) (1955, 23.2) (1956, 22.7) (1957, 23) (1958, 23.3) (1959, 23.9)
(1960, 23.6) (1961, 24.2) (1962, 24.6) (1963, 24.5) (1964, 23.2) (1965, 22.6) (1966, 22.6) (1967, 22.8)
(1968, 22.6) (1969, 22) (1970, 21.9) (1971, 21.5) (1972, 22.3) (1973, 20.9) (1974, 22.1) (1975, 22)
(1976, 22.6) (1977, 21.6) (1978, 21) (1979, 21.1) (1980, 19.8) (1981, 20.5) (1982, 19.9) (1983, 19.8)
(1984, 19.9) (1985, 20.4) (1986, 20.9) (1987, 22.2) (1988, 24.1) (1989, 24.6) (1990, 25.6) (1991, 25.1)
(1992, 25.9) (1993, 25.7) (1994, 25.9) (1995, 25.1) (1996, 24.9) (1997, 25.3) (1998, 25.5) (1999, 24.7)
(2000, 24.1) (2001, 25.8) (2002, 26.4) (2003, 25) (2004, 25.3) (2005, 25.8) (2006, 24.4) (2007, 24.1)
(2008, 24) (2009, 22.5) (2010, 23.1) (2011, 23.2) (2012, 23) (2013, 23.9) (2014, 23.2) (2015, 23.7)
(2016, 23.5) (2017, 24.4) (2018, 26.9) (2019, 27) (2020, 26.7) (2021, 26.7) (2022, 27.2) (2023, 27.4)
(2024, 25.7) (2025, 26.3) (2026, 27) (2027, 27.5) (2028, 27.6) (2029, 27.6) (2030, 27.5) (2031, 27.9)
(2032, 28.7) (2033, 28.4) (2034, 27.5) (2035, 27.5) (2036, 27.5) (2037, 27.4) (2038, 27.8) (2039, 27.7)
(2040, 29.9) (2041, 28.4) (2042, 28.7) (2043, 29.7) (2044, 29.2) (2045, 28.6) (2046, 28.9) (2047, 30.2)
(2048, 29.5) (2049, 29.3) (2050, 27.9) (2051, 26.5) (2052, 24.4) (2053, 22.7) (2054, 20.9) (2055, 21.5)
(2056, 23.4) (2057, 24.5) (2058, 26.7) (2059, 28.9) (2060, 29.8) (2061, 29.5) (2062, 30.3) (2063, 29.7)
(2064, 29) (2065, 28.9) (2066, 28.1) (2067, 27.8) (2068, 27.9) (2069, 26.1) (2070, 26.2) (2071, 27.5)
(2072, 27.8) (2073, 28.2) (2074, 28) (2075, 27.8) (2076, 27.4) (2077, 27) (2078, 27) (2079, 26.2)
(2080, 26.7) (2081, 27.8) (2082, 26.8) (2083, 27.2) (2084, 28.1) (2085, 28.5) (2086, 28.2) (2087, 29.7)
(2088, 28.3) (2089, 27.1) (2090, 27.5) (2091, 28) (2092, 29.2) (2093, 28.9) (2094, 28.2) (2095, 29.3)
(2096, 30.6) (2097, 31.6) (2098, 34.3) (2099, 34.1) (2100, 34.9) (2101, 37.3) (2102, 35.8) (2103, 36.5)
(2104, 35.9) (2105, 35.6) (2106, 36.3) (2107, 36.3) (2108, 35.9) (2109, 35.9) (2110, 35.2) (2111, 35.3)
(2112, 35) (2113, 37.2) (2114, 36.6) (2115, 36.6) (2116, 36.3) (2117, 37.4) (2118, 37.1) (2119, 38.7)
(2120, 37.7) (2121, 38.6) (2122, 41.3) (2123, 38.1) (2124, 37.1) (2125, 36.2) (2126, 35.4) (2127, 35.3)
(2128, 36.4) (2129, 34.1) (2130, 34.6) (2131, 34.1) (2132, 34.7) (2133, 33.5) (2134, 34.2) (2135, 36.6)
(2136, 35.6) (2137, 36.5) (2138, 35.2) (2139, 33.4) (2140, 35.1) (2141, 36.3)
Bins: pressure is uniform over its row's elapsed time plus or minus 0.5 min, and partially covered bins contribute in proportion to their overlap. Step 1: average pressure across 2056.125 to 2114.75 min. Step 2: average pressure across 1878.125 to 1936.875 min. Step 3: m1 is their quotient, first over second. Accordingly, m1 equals 1.5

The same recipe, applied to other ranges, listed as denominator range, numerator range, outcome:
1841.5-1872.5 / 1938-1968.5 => 1.08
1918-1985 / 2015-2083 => 1.26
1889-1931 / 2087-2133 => 1.75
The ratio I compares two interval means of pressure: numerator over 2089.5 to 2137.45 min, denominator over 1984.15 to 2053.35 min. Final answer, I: 1.3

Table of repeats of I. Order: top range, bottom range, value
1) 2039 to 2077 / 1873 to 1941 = 1.39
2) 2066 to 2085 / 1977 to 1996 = 1.21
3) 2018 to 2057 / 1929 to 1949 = 1.30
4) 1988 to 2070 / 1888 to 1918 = 1.38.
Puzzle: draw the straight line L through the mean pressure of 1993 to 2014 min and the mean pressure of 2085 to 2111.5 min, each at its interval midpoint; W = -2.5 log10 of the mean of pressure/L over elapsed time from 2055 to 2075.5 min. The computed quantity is 0.08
